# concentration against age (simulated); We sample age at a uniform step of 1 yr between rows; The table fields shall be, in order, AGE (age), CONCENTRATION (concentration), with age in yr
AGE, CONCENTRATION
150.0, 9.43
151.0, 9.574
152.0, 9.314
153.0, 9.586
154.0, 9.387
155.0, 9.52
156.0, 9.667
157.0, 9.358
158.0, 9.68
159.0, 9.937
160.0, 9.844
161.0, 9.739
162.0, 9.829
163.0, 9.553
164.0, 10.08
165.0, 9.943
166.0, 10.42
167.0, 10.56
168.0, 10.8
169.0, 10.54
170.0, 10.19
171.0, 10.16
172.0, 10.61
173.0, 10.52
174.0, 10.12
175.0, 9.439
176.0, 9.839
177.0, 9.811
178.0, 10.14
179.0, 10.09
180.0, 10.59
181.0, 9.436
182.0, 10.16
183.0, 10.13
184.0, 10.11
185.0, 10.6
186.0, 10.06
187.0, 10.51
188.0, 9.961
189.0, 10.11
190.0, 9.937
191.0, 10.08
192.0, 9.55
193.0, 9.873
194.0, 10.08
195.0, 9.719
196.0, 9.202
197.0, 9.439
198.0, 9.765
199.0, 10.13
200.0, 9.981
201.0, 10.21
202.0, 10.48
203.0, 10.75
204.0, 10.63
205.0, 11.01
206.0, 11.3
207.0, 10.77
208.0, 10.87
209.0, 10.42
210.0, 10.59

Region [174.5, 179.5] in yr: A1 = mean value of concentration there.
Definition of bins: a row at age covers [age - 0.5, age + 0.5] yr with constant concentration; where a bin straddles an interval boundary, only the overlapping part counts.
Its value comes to 9.86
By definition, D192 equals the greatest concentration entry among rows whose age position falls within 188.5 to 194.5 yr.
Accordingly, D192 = 10.11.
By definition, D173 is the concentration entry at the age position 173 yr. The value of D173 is 10.52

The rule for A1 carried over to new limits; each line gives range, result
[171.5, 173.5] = 10.6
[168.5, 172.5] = 10.4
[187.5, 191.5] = 10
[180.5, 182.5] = 9.8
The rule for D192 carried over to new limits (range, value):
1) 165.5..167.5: 10.56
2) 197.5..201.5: 10.21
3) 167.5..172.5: 10.8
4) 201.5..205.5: 11.01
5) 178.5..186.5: 10.6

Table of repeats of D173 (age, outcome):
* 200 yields 9.981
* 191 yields 10.08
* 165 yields 9.943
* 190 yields 9.937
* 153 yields 9.586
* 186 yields 10.06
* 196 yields 9.202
